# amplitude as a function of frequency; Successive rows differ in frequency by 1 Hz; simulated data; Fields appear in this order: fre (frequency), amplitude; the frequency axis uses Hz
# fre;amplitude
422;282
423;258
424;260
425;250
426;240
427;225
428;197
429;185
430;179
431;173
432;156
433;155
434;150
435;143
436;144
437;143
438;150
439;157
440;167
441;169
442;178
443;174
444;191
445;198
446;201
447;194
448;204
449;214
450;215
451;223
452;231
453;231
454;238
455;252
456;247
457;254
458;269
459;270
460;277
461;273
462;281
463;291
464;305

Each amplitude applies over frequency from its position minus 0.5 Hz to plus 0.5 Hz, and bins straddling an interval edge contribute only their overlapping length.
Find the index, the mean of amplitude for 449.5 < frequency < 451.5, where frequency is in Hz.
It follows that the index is 219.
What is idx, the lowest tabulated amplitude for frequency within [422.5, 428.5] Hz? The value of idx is 197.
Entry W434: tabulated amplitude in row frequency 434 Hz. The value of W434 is 150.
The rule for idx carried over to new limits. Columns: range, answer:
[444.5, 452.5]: 194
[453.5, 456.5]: 238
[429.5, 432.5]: 156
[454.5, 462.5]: 247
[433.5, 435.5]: 143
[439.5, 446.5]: 167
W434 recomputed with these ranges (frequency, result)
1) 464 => 305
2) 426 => 240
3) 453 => 231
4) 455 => 252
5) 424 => 260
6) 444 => 191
